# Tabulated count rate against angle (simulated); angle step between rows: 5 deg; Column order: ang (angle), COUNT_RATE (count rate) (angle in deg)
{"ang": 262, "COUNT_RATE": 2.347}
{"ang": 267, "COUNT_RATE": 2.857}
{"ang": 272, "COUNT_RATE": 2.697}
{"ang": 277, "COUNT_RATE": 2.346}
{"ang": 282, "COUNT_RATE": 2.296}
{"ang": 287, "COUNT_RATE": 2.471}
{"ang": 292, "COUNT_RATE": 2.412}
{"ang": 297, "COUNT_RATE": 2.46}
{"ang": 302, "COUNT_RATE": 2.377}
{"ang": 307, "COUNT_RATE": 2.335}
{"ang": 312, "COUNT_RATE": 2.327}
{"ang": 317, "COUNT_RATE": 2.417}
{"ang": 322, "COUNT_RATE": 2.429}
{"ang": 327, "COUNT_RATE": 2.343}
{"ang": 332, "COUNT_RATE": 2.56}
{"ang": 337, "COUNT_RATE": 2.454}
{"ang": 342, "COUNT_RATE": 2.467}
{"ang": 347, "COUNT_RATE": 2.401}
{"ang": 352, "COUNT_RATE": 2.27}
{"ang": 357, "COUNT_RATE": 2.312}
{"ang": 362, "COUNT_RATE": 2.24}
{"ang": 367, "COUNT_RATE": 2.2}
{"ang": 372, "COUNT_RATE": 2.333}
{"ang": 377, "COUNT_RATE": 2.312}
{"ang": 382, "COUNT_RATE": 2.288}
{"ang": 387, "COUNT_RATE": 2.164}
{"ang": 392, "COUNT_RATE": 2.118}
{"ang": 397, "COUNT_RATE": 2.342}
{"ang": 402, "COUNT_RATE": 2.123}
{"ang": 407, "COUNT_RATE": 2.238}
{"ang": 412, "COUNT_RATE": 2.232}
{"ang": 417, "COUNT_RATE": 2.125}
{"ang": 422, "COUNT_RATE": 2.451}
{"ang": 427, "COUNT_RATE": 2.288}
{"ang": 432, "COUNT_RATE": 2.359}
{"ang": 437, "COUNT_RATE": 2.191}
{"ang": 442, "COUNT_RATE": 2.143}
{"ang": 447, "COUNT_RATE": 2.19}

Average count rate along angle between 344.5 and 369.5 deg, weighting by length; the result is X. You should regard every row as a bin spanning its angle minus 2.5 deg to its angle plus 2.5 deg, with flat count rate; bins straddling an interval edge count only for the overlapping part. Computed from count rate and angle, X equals 2.28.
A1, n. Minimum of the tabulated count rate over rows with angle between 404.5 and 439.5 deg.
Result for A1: 2.125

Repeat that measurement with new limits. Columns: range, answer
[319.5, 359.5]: 2.27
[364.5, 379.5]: 2.2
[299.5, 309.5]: 2.335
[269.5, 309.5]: 2.296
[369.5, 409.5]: 2.118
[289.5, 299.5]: 2.412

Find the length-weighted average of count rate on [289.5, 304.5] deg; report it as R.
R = 2.42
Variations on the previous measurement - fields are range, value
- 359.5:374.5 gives 2.26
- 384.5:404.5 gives 2.19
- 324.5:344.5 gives 2.46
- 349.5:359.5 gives 2.29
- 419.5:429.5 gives 2.37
